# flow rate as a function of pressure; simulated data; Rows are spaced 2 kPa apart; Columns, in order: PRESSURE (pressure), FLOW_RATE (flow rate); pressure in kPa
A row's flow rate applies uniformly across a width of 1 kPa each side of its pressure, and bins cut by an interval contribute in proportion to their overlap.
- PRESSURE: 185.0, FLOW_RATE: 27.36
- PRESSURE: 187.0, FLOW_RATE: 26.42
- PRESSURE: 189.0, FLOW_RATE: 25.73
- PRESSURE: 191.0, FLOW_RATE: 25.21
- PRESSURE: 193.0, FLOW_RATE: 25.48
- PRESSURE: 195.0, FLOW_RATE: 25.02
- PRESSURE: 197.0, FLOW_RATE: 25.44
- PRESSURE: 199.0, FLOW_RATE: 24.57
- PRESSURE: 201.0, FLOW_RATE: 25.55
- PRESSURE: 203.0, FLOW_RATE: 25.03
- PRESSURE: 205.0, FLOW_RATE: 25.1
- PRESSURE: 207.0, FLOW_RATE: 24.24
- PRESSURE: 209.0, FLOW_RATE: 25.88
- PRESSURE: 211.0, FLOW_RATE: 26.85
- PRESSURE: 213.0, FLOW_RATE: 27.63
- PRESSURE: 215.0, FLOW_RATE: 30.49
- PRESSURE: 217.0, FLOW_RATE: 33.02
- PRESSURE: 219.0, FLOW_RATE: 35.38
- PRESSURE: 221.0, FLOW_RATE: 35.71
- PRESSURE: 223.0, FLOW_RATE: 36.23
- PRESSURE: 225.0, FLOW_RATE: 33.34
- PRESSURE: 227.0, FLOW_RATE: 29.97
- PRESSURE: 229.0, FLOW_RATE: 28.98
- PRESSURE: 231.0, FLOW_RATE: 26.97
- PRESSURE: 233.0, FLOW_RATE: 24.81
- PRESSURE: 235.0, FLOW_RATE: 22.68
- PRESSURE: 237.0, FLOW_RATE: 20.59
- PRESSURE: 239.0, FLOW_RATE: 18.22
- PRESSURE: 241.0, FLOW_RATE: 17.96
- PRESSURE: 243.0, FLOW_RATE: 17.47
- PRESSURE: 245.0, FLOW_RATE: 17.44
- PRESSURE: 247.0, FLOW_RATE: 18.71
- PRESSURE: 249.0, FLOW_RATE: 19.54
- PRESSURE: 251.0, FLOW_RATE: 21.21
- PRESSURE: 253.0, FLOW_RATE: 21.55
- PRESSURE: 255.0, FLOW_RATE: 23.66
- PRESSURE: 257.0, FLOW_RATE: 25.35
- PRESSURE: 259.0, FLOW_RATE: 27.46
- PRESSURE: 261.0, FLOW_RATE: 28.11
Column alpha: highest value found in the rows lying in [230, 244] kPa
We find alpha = 26.97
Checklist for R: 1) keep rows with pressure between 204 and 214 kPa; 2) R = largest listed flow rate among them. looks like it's 27.63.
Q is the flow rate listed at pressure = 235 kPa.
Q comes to 22.68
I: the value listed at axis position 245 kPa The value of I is 17.44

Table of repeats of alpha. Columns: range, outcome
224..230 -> 33.34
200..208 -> 25.55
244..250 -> 19.54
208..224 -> 36.23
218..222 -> 35.71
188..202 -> 25.73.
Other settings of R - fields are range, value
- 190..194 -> 25.48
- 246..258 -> 25.35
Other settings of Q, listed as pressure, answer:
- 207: 24.24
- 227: 29.97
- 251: 21.21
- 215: 30.49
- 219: 35.38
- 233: 24.81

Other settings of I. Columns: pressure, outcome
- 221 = 35.71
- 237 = 20.59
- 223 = 36.23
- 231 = 26.97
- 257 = 25.35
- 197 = 25.44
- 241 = 17.96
